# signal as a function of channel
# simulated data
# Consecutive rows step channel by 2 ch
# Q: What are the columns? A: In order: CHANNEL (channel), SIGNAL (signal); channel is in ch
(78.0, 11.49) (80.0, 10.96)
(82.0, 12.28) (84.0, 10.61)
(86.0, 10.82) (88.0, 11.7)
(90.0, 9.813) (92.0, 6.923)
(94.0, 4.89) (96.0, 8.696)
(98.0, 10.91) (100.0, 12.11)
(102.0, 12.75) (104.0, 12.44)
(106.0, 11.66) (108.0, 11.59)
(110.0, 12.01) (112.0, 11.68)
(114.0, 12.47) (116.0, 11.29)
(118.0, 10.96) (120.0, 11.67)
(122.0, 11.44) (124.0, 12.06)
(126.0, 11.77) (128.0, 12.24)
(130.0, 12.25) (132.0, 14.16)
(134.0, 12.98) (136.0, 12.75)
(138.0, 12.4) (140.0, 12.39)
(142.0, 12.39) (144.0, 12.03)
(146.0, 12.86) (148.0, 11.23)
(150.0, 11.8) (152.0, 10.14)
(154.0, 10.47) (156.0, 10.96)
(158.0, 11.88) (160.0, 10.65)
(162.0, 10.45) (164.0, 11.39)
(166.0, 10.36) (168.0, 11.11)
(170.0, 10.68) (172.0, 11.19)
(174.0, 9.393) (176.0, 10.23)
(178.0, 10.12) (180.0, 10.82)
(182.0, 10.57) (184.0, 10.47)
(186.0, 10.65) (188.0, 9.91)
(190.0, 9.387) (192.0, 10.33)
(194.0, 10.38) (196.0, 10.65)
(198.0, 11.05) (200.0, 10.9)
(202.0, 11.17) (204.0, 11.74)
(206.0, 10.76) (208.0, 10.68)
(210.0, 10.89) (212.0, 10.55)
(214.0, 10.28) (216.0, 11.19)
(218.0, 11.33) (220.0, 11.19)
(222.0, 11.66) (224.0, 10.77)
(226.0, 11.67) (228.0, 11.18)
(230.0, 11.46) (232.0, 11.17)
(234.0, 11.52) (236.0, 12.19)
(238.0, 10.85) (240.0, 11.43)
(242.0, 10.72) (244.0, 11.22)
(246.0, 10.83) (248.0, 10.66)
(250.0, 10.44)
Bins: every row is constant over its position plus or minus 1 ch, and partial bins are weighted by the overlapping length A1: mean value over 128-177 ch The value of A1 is 11.5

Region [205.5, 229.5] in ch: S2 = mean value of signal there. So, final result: 11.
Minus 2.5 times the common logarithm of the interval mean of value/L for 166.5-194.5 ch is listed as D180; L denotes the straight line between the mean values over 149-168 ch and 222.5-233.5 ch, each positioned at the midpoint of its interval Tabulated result 0.07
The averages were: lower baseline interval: 10.9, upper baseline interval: 11.3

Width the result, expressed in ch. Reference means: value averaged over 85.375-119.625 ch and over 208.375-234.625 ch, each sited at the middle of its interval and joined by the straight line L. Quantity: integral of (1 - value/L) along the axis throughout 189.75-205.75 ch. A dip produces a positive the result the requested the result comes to 0.4 ch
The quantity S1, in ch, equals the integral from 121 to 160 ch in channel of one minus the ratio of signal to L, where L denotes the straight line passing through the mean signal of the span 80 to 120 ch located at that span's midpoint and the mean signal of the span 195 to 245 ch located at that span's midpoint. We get -3.69 ch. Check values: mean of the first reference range 10.8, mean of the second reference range 11.1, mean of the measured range 12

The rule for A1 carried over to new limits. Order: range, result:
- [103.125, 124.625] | 11.7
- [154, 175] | 10.8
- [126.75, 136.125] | 12.9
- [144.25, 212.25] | 10.8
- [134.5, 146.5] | 12.5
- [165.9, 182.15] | 10.5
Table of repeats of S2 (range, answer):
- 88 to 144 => 11.4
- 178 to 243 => 10.9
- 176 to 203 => 10.5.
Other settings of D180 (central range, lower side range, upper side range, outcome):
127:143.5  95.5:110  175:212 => -0.13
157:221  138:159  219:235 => 0.08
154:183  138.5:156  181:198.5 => 0.03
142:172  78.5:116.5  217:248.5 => -0.02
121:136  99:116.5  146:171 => -0.08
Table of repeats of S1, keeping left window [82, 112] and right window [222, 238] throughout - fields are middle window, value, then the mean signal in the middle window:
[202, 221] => 0.5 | 11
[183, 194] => 1.0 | 10.2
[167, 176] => 0.4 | 10.6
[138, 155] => -1.3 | 11.7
